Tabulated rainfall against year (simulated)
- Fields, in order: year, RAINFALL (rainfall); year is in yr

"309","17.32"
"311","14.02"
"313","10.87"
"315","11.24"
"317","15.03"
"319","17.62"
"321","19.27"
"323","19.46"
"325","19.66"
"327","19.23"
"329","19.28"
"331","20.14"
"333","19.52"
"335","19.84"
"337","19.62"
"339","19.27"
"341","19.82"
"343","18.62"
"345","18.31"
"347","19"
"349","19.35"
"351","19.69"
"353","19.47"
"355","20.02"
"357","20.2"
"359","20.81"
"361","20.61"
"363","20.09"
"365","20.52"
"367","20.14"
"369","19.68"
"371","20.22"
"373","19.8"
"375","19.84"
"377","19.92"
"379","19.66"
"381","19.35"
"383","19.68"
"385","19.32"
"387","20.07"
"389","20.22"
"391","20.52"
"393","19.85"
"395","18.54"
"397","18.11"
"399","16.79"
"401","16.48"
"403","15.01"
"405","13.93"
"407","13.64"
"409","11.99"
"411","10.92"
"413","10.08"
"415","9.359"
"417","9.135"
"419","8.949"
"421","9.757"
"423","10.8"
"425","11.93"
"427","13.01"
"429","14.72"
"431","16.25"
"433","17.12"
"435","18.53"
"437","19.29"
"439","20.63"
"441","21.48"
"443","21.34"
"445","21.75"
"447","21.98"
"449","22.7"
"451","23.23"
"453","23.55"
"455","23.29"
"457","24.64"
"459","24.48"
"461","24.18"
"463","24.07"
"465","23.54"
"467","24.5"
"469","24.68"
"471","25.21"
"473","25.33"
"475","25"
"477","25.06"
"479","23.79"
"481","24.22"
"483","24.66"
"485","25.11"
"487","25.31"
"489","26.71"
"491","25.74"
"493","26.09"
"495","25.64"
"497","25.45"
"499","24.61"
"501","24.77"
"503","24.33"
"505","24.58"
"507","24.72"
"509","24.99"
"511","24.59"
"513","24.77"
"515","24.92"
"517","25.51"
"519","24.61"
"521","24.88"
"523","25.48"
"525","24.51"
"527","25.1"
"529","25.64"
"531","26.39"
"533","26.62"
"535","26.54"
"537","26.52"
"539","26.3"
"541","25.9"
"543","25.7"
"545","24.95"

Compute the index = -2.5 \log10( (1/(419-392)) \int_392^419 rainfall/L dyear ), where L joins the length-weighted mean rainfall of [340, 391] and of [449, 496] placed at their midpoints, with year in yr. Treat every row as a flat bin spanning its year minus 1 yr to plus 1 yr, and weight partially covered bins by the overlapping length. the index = 0.47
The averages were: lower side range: 19.8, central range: 13.9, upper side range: 24.7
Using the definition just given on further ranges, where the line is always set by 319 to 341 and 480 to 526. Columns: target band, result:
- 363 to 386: 0.056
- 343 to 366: 0.026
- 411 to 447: 0.450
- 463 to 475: -0.030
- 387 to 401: 0.141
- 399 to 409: 0.431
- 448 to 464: -0.011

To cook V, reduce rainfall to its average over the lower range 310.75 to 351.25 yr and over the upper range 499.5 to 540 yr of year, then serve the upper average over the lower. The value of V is 1.4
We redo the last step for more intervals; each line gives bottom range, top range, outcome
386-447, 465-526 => 1.58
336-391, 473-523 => 1.27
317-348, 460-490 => 1.30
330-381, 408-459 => 0.85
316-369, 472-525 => 1.29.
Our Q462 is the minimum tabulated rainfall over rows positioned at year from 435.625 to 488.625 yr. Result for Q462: 19.29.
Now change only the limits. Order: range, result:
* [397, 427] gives 8.949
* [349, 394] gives 19.32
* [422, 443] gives 10.8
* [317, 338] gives 15.03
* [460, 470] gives 23.54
